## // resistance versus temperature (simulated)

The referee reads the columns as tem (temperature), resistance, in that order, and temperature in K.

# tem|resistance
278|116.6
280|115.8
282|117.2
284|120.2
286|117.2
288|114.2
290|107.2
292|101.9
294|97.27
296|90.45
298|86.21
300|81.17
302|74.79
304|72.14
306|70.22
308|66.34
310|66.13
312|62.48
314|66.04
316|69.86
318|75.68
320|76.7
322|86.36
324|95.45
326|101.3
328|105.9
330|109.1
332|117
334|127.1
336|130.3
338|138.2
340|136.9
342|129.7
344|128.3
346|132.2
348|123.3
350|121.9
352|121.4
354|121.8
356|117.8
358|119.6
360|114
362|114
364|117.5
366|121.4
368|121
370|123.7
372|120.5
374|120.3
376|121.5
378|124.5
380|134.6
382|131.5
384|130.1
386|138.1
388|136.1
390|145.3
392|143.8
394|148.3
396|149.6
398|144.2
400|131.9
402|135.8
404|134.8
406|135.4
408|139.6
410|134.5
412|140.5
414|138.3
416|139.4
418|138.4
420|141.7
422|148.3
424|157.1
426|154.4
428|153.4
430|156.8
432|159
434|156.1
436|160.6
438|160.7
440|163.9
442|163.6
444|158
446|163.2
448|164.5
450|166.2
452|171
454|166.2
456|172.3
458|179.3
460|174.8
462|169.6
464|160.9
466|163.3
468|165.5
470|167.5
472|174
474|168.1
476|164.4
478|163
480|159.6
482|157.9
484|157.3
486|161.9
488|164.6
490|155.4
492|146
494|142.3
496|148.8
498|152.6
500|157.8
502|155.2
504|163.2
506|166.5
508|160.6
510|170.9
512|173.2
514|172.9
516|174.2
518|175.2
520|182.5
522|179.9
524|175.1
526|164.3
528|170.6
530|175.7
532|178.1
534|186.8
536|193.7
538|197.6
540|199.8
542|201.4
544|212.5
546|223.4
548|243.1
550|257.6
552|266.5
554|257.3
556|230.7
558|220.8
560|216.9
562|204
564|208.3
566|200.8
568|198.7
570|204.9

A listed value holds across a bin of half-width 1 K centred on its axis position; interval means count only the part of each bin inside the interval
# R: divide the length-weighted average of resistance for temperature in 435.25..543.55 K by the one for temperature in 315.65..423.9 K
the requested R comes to 1.34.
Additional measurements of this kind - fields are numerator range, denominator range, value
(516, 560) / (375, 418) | 1.49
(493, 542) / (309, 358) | 1.61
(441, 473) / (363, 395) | 1.29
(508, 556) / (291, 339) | 2.18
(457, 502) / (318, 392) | 1.34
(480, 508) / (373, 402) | 1.15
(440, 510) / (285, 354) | 1.62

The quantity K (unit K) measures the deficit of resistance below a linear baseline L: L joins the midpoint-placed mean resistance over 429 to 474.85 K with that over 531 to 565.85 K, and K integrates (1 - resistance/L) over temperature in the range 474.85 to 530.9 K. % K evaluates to 8.4 K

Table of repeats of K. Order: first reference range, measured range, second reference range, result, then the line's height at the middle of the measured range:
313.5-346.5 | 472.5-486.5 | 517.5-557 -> 1.2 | 177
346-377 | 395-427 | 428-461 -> 1.1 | 147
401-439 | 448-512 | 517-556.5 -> 4.4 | 176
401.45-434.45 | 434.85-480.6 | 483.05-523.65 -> -3.8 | 153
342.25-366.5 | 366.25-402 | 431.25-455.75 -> 0.6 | 135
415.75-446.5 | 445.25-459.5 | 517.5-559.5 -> -0.4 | 165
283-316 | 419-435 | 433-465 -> 0.1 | 154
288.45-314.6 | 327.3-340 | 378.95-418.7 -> -2.9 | 100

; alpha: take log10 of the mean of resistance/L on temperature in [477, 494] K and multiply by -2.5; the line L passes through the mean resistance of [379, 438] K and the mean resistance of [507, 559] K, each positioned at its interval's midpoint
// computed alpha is 0.13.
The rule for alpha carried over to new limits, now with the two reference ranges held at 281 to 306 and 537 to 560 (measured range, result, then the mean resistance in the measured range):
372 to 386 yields 0.11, 127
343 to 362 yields 0.05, 122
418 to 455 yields 0.08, 159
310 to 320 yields 0.49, 69.1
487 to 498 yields 0.30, 152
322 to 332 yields 0.12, 103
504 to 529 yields 0.22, 172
